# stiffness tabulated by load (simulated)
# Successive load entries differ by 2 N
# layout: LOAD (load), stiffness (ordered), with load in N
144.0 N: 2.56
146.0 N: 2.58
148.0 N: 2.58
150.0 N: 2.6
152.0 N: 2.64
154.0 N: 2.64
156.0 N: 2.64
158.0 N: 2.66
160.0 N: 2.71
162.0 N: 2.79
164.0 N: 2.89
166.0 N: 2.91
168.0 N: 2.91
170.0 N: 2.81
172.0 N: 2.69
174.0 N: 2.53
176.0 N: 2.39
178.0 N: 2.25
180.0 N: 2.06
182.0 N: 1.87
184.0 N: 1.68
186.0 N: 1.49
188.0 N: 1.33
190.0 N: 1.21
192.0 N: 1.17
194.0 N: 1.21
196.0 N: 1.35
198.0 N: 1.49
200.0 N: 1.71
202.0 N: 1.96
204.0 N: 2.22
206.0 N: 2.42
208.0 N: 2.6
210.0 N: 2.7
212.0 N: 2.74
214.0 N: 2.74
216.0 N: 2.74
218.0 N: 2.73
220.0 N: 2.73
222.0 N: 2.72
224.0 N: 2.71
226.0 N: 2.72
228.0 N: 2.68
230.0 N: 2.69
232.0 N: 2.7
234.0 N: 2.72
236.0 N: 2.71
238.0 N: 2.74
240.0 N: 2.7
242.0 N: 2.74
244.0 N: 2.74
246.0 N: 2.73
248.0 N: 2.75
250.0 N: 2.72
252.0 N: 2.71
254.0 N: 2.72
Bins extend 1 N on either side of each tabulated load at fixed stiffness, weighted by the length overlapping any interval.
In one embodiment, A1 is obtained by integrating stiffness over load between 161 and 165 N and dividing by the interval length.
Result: 2.84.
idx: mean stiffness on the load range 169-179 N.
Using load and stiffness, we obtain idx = 2.53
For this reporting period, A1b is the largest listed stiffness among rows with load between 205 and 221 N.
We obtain 2.74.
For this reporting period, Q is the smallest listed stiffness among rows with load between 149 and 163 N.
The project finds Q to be 2.6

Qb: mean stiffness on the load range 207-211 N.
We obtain 2.65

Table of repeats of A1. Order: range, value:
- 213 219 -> 2.74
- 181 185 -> 1.77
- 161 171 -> 2.86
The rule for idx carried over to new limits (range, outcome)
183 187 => 1.58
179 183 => 1.97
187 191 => 1.27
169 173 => 2.75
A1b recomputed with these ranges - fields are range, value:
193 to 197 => 1.35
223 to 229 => 2.72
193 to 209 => 2.6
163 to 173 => 2.91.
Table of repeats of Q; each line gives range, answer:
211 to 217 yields 2.74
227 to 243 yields 2.68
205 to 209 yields 2.42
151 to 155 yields 2.64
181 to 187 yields 1.49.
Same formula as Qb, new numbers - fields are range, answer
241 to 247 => 2.74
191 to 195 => 1.19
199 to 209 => 2.18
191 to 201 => 1.39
